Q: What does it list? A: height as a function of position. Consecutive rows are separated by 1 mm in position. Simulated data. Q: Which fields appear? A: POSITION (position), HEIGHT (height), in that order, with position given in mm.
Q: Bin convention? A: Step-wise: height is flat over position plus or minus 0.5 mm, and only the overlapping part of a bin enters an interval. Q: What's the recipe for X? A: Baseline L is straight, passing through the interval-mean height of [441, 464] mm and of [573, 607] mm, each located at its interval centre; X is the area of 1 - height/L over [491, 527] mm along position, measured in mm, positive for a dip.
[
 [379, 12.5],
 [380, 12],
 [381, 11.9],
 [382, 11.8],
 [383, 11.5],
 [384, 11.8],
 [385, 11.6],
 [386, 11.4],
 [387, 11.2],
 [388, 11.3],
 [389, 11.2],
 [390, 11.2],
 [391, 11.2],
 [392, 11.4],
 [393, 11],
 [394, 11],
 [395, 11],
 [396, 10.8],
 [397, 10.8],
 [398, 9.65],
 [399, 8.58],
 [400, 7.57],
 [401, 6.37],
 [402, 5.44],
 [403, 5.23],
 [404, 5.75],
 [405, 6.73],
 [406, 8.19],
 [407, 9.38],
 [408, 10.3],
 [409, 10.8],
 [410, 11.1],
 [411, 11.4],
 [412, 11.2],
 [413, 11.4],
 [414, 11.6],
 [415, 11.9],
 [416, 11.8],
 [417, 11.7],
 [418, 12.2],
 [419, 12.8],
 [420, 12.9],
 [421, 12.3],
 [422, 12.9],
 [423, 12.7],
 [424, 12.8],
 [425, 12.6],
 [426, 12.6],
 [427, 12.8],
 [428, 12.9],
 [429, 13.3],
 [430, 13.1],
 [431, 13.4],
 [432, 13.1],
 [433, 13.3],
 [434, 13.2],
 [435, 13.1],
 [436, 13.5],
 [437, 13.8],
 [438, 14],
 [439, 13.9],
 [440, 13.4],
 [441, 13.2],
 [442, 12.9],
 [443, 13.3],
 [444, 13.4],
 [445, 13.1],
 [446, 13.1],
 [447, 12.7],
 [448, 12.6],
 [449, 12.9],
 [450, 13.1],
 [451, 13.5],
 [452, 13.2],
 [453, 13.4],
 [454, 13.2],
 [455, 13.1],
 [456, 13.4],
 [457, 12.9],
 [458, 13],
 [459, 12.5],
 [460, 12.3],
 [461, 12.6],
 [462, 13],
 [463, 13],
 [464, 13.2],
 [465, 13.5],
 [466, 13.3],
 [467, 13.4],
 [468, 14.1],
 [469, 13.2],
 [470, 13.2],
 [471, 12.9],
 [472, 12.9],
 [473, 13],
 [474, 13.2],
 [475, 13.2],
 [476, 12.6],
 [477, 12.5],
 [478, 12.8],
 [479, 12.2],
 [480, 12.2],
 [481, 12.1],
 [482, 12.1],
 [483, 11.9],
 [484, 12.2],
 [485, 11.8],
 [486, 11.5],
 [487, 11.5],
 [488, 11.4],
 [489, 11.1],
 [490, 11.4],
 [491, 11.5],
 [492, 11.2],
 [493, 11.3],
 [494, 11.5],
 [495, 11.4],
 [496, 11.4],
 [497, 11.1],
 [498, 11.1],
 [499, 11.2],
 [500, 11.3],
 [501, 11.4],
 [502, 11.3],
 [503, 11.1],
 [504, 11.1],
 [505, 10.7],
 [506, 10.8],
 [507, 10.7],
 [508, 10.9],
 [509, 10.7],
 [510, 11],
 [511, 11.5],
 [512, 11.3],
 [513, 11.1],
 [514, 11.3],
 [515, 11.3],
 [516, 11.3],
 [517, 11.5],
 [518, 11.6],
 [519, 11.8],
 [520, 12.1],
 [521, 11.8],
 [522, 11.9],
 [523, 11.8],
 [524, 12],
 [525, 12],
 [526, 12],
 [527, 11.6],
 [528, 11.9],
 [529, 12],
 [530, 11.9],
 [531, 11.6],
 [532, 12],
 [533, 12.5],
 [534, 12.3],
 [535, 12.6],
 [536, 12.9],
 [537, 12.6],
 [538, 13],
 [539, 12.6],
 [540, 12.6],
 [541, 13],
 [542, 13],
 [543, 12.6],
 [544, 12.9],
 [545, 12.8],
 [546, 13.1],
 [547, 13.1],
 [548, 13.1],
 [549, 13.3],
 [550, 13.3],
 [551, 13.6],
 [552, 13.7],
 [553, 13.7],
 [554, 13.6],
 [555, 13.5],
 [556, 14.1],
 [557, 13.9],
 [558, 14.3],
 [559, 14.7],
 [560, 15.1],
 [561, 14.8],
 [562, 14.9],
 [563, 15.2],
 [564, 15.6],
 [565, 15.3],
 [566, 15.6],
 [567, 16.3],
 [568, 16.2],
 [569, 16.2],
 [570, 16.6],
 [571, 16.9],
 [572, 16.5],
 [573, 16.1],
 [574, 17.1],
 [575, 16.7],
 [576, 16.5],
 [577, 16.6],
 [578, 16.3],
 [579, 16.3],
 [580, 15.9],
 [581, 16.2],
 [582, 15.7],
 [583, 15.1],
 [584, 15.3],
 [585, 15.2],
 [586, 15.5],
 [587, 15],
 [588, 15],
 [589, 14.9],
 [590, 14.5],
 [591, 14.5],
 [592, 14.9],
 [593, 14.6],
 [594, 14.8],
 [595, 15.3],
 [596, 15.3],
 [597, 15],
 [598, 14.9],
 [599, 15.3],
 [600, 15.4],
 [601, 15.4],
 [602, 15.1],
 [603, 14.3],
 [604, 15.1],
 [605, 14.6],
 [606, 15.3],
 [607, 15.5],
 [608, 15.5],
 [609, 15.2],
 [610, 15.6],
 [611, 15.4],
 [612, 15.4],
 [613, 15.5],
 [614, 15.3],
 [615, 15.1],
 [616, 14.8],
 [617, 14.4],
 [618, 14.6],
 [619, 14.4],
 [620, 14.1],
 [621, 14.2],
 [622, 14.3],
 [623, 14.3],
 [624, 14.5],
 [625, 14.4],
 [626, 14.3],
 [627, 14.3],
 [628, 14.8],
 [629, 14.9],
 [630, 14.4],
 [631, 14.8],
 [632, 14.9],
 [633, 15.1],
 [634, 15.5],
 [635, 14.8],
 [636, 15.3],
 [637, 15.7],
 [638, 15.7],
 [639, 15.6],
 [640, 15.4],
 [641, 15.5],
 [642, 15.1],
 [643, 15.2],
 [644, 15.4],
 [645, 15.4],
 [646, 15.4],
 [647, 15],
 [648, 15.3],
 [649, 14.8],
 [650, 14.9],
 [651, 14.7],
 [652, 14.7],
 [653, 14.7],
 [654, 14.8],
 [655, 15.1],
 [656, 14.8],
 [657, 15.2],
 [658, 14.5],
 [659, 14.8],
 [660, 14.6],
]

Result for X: 6.77 mm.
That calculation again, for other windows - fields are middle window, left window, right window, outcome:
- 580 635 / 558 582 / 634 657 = 2.1 mm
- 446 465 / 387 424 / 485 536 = -3.6 mm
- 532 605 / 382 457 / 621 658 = -3.8 mm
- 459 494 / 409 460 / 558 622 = 2.7 mm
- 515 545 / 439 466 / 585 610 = 4.1 mm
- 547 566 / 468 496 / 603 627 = -0.8 mm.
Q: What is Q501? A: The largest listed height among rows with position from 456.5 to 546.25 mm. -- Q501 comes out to 14.1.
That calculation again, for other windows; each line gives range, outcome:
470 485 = 13.2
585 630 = 15.6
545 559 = 14.7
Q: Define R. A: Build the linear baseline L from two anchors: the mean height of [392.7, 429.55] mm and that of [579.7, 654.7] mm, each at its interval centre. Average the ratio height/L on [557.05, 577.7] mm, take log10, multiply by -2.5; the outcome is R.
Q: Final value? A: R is -0.14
